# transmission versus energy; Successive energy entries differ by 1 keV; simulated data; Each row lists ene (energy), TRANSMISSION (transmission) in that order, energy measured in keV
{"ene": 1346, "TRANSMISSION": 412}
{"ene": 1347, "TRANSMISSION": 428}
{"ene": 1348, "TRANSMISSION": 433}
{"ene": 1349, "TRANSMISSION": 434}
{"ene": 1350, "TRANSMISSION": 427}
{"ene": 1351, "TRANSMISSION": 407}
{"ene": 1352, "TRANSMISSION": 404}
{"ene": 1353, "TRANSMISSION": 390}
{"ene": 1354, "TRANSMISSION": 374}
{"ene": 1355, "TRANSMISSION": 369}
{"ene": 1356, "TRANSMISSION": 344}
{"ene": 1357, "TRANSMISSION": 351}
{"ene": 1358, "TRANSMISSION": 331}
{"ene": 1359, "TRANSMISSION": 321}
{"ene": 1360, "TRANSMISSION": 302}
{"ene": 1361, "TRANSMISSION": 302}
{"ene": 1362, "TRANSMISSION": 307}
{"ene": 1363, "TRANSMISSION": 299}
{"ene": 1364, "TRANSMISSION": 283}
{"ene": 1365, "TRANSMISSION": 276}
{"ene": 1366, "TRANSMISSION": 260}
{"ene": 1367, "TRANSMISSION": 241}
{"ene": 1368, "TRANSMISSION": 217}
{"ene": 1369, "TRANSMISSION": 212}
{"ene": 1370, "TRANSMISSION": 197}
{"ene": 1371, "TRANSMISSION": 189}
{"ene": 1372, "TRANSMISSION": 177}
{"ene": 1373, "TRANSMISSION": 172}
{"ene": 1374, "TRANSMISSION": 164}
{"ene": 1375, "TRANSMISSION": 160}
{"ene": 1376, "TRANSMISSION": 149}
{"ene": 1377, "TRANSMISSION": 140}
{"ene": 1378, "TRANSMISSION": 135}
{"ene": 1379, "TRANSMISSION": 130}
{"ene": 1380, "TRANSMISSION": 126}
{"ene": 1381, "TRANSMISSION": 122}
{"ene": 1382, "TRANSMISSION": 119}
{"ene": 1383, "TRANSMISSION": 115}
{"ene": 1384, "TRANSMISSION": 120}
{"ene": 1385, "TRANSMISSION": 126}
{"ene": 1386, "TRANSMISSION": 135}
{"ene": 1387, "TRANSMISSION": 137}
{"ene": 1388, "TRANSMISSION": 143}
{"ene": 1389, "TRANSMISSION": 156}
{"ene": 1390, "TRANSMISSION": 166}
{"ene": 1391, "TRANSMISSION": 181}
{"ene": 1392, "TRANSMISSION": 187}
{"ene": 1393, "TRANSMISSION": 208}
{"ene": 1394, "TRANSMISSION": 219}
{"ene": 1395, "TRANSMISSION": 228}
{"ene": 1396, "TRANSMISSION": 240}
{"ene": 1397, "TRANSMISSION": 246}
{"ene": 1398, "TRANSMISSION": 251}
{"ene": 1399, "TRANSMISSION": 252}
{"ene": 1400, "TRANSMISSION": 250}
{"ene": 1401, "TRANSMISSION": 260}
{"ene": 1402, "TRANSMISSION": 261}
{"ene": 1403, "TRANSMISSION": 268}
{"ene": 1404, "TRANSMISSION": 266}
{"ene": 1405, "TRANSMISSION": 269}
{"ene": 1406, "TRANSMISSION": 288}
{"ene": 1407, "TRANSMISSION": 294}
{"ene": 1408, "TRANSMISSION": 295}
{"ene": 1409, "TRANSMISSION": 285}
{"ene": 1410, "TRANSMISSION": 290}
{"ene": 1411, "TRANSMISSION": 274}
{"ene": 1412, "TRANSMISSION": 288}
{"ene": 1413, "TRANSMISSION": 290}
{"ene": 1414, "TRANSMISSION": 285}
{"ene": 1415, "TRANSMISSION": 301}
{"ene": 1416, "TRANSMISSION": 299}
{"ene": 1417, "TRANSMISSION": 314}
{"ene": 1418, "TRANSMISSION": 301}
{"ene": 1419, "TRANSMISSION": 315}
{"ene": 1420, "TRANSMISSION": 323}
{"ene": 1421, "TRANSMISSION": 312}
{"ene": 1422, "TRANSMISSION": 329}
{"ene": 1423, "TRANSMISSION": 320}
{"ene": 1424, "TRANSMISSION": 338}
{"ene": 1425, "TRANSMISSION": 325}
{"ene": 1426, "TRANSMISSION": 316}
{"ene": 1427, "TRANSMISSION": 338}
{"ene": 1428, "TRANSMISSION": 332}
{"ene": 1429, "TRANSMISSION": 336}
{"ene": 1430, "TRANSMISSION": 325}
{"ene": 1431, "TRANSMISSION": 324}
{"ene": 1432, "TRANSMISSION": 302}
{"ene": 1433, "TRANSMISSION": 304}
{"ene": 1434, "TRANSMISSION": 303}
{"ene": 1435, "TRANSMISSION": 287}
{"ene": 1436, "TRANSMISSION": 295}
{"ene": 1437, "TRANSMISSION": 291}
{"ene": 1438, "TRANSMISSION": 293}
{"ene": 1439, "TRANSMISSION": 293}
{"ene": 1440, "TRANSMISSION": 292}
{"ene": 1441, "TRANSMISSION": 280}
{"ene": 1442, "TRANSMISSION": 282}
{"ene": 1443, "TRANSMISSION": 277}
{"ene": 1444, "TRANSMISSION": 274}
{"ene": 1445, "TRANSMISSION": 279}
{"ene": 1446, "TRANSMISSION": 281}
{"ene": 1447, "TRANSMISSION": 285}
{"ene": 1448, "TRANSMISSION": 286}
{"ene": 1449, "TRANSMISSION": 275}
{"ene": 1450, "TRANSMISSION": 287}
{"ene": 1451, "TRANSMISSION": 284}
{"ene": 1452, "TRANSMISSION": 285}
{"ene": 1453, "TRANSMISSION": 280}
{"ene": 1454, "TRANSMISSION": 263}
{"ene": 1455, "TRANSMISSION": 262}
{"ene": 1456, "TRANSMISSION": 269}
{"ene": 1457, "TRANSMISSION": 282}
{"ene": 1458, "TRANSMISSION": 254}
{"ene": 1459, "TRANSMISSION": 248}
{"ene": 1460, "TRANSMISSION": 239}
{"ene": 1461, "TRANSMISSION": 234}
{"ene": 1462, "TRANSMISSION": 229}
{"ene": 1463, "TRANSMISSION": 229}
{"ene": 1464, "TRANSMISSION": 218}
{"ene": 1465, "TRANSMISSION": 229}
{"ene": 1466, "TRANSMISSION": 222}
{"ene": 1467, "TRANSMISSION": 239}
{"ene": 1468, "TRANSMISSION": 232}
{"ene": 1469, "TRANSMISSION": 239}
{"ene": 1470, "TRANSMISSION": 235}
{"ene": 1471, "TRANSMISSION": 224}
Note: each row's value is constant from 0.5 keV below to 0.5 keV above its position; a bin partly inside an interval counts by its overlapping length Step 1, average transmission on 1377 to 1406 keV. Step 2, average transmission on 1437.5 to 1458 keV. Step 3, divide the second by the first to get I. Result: 1.47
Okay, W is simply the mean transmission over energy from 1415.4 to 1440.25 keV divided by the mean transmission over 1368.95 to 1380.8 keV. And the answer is 1.96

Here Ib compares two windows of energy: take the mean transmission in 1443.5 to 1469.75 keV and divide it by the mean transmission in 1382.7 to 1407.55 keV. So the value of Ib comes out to 1.22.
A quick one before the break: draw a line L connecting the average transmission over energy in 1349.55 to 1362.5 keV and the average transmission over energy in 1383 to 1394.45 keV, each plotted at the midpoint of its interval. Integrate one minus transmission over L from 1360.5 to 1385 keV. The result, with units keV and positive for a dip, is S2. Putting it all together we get 6.7 keV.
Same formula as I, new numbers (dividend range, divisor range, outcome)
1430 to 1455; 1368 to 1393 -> 1.86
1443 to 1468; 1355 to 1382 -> 1.14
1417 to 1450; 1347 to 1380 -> 1.09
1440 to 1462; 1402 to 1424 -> 0.92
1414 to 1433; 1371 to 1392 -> 2.18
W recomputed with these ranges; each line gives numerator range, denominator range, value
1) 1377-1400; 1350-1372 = 0.56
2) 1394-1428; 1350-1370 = 0.91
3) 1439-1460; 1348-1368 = 0.82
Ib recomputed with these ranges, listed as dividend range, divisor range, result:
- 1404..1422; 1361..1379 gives 1.40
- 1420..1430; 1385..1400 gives 1.67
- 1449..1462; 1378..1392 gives 1.91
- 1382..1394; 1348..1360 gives 0.41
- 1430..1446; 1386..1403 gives 1.39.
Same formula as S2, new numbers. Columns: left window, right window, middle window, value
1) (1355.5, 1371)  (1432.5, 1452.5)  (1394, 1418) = 0.9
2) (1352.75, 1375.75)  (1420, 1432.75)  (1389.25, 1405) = 3.5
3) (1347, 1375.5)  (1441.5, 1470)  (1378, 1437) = 5.3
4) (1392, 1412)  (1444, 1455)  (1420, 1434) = -2.7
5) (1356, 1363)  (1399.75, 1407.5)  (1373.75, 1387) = 7.3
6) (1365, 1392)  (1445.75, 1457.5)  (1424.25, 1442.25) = -4.2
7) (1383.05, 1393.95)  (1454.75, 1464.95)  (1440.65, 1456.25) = -3.2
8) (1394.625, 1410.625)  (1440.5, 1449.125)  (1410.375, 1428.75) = -2.7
